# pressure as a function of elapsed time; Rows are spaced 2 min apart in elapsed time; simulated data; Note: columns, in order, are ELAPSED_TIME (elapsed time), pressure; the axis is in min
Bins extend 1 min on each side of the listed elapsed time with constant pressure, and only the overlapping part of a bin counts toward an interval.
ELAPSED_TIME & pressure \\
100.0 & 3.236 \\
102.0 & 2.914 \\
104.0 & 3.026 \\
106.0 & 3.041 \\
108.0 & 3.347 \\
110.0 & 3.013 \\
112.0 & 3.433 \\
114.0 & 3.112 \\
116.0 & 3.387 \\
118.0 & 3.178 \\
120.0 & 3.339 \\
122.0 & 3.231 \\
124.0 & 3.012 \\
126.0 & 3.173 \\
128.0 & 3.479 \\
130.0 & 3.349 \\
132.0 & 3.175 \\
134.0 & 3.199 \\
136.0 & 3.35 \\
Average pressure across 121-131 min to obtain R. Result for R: 3.25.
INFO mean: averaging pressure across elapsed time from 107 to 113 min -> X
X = 3.26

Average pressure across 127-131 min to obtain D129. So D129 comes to 3.41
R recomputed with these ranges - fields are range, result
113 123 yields 3.25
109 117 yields 3.24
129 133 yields 3.26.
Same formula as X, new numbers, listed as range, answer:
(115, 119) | 3.28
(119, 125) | 3.19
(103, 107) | 3.03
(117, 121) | 3.26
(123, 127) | 3.09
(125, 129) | 3.33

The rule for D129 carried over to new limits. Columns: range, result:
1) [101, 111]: 3.07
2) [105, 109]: 3.19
